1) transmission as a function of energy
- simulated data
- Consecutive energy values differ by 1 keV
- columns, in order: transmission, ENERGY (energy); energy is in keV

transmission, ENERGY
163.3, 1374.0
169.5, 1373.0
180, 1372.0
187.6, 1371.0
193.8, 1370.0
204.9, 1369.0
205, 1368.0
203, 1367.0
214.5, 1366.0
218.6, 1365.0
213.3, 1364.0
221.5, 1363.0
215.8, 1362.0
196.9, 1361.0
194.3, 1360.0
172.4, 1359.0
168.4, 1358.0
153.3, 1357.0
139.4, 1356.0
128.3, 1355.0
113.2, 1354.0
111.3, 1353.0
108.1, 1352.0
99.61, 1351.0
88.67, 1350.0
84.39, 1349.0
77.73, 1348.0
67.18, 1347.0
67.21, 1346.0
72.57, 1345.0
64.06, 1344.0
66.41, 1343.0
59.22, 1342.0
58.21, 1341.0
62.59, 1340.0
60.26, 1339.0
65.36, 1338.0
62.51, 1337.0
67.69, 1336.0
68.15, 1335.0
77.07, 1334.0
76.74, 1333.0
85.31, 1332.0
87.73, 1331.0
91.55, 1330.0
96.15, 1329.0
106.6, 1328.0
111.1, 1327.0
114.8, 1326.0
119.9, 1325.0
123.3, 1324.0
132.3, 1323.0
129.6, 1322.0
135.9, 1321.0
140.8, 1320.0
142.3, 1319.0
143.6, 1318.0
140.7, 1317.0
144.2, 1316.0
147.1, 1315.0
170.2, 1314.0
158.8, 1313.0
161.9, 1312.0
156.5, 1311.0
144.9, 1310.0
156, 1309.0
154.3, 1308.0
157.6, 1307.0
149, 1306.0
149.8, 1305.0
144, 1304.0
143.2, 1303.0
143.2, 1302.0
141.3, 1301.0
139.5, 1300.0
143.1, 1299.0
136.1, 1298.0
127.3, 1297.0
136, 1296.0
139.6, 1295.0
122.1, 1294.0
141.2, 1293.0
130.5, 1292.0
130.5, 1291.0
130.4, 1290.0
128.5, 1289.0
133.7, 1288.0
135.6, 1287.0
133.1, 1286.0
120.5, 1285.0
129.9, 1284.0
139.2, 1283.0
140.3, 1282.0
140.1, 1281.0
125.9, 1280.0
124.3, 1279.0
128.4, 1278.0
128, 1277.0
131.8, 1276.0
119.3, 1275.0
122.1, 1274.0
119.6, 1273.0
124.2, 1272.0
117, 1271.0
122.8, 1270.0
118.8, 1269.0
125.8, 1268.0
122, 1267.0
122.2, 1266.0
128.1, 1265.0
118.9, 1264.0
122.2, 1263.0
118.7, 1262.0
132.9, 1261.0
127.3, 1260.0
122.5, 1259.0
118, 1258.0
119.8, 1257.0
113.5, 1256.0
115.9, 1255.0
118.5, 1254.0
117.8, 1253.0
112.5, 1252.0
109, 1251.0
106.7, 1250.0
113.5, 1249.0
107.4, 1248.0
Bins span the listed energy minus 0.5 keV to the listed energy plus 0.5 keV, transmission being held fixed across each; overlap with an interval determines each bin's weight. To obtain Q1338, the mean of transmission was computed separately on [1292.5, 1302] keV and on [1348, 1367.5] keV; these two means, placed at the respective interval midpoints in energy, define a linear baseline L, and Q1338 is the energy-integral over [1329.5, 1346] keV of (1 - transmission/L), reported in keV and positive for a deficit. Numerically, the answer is 8.8 keV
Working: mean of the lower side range 137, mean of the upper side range 158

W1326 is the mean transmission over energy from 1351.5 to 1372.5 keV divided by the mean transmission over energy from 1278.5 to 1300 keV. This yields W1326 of 1.34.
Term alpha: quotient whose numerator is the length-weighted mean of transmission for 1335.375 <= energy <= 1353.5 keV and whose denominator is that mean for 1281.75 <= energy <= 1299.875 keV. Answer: 0.6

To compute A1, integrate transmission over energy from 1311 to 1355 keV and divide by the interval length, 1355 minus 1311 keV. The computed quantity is 102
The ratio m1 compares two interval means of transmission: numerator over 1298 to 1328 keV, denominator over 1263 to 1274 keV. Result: 1.16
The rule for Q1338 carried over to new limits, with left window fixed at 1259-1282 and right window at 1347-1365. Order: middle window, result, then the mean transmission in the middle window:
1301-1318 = -2.06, 151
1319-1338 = 5.10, 102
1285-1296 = -0.20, 132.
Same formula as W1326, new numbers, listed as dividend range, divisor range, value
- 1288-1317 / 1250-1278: 1.19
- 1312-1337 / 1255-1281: 0.95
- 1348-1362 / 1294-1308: 0.96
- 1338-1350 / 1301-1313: 0.45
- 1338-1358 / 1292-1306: 0.65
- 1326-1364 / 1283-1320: 0.74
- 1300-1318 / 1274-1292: 1.15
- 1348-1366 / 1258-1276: 1.26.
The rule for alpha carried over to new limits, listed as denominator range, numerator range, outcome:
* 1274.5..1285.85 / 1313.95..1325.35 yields 1.06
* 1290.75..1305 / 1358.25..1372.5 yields 1.46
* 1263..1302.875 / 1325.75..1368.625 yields 0.90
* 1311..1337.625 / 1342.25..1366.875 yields 1.16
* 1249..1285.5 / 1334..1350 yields 0.55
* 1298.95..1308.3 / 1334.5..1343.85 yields 0.43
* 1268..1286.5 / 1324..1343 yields 0.65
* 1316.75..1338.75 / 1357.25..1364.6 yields 1.88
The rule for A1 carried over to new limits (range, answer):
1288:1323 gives 143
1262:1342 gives 124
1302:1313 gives 152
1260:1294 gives 127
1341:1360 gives 104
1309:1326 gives 143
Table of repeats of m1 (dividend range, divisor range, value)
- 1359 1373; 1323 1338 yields 2.18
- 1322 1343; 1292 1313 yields 0.60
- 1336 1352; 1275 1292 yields 0.55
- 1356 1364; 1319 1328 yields 1.49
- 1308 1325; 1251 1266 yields 1.21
